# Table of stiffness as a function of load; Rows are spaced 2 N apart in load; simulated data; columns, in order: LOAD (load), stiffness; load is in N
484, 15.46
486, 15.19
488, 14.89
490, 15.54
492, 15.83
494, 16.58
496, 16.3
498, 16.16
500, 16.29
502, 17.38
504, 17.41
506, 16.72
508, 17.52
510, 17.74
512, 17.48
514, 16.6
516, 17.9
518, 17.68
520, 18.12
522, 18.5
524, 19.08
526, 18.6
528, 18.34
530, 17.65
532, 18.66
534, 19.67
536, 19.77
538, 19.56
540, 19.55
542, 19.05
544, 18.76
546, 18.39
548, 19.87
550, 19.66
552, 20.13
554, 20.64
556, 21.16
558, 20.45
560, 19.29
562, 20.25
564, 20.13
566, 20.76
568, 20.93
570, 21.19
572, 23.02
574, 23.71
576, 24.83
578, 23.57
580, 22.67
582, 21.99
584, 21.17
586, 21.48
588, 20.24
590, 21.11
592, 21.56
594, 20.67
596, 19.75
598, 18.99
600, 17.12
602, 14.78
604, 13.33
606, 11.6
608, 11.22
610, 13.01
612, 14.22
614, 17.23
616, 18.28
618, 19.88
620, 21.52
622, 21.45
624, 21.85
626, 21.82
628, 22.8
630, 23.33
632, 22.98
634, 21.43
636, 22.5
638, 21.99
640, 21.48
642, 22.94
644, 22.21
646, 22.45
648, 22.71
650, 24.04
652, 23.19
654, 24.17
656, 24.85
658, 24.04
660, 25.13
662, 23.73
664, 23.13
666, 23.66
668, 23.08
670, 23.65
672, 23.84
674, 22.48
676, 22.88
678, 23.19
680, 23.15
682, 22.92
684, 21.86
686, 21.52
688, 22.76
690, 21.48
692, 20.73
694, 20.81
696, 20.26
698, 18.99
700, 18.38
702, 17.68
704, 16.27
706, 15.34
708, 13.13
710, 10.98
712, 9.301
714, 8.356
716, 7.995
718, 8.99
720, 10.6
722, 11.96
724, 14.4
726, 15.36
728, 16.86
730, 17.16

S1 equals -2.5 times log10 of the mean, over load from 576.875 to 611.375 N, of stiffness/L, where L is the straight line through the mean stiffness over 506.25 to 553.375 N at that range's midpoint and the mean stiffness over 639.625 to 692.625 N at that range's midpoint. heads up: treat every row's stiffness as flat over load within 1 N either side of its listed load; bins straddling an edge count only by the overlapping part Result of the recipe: 0.12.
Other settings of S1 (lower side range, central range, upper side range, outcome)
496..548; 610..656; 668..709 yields -0.09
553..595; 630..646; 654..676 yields 0.04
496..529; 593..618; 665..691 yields 0.27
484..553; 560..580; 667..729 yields -0.23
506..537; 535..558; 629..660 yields -0.03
